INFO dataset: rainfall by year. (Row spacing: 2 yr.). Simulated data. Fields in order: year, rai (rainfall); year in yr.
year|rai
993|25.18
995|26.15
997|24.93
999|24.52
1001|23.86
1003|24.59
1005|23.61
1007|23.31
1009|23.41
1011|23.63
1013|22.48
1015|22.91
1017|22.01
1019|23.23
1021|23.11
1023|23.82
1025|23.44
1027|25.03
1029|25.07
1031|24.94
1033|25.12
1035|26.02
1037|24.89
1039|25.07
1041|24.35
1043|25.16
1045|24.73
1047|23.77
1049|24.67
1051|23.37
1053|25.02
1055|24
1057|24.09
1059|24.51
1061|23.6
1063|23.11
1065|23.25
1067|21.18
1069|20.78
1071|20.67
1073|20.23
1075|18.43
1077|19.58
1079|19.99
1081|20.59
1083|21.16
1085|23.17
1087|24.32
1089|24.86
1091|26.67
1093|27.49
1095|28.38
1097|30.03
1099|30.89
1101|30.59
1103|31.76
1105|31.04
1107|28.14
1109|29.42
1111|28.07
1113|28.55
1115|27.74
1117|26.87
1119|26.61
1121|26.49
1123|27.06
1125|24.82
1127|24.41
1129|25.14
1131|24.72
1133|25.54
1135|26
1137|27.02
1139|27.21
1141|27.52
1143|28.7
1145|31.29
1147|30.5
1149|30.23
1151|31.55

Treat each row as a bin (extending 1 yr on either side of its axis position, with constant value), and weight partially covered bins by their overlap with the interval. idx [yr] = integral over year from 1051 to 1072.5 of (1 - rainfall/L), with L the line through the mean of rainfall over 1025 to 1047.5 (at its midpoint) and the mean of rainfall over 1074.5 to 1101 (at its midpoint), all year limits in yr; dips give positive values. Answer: 1.55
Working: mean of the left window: 24.9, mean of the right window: 24.6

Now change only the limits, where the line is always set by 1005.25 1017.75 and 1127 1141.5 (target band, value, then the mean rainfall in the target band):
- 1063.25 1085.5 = 3.3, 20.8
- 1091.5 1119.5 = -4.1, 29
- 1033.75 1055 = -0.8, 24.7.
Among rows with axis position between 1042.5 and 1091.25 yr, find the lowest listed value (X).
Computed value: 18.43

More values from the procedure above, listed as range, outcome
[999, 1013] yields 22.48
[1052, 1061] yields 23.6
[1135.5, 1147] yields 27.02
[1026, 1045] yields 24.35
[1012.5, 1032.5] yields 22.01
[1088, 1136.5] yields 24.41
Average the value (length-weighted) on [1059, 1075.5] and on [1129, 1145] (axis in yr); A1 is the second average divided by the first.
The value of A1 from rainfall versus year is 1.24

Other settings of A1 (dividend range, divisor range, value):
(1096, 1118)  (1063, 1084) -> 1.42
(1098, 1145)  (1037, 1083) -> 1.22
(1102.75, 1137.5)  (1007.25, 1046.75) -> 1.12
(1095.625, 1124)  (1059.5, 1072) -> 1.30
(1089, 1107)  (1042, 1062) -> 1.20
